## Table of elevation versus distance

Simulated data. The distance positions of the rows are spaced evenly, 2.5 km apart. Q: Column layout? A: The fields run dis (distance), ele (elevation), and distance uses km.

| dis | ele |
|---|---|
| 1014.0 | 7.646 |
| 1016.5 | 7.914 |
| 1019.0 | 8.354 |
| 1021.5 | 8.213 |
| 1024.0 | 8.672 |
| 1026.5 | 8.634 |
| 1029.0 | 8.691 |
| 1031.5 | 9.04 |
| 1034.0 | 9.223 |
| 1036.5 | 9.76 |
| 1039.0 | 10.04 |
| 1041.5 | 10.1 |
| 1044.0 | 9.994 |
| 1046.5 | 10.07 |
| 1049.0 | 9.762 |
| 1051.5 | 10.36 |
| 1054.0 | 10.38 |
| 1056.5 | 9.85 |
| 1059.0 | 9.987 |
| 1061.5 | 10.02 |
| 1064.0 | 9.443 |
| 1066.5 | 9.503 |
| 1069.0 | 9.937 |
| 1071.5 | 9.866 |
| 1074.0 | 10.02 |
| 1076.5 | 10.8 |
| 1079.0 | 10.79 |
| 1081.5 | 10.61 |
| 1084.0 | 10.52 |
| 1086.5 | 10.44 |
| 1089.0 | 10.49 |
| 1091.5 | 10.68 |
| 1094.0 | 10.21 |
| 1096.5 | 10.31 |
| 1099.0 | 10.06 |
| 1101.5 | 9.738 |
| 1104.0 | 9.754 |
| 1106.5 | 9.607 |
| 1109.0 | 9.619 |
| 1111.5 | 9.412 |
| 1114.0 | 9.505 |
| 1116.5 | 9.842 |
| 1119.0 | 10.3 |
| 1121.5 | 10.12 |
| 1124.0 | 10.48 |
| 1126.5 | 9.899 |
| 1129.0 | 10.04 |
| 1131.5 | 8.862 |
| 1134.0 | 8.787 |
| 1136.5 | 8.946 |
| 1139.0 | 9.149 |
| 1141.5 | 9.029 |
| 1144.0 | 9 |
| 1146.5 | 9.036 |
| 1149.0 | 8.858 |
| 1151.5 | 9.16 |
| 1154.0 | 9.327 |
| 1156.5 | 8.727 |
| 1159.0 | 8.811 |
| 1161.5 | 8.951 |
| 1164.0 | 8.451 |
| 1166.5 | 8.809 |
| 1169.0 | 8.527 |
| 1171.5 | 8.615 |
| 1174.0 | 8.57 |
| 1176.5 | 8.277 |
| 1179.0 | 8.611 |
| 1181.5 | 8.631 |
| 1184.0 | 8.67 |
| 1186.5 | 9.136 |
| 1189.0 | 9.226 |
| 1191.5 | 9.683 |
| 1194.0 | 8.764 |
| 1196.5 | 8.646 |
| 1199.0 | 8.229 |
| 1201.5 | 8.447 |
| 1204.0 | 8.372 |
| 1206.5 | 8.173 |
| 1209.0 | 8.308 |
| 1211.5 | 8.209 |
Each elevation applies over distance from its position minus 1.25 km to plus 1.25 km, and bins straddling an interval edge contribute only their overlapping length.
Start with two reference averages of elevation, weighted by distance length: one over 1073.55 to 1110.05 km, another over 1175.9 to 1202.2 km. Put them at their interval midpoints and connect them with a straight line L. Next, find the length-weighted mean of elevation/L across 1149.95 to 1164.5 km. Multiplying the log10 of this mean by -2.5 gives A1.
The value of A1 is 0.04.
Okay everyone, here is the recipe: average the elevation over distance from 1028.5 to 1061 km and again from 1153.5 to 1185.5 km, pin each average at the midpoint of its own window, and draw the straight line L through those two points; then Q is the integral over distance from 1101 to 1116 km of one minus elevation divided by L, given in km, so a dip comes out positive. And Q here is -0.6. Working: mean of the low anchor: 9.82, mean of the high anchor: 8.68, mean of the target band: 9.61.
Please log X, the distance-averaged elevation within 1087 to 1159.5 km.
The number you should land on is 9.59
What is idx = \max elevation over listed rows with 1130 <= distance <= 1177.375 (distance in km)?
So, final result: 9.327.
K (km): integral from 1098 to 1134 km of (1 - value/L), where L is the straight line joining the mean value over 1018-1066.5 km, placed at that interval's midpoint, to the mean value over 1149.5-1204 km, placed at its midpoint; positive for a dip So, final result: -2.6 km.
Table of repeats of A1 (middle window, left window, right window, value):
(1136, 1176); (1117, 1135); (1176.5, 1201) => 0.06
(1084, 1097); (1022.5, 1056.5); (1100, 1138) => -0.09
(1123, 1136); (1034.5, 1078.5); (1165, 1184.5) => -0.05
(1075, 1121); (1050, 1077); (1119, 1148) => -0.05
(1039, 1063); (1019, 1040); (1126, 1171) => -0.12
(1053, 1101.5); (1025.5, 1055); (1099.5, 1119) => -0.06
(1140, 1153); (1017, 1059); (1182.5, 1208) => -0.01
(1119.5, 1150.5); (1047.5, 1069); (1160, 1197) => -0.02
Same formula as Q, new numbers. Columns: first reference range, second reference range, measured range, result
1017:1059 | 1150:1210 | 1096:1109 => -1.0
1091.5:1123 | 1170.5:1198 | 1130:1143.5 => 0.7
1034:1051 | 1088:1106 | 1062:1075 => 0.3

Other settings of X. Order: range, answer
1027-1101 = 10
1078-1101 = 10.4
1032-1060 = 9.93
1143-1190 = 8.81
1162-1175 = 8.62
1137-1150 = 9.01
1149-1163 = 8.97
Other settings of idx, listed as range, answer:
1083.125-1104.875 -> 10.68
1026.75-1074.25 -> 10.38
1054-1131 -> 10.8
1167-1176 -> 8.615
